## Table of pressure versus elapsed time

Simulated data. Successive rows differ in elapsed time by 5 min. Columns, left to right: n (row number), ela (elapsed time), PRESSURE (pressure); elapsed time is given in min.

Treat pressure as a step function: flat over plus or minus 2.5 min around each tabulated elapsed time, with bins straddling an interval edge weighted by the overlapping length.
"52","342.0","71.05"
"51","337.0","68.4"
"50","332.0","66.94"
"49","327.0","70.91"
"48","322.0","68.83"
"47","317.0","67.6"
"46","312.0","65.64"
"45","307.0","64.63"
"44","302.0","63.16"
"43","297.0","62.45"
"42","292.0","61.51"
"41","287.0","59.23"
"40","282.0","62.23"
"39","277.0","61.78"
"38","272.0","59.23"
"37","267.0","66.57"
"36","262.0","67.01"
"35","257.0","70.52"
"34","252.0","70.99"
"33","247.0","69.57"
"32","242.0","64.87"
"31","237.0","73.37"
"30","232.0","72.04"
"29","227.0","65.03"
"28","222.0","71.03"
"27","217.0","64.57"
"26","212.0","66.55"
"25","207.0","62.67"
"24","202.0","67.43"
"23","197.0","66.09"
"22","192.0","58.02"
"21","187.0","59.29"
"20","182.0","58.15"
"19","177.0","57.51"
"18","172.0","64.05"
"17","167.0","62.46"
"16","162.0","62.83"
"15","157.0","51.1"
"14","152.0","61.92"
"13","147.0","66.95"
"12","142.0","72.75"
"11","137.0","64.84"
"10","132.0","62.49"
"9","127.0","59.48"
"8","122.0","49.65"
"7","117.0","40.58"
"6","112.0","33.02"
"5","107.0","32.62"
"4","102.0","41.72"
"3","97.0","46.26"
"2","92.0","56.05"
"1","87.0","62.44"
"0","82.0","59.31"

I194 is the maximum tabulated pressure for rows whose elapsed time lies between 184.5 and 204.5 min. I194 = 67.43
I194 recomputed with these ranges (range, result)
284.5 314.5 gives 65.64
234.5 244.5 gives 73.37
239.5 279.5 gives 70.99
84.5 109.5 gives 62.44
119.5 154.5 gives 72.75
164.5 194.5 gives 64.05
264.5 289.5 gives 66.57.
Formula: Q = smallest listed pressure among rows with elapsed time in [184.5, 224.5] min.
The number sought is 58.02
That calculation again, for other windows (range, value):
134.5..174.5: 51.1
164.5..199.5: 57.51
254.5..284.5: 59.23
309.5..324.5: 65.64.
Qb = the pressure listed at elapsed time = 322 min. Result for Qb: 68.83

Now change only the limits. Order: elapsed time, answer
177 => 57.51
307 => 64.63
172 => 64.05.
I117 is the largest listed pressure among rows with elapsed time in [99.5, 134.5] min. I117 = 62.49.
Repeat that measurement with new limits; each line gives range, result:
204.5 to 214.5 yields 66.55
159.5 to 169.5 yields 62.83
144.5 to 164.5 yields 66.95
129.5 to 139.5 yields 64.84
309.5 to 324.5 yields 68.83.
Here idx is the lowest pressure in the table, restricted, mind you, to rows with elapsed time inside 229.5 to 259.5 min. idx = 64.87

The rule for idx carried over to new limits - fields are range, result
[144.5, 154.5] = 61.92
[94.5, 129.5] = 32.62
